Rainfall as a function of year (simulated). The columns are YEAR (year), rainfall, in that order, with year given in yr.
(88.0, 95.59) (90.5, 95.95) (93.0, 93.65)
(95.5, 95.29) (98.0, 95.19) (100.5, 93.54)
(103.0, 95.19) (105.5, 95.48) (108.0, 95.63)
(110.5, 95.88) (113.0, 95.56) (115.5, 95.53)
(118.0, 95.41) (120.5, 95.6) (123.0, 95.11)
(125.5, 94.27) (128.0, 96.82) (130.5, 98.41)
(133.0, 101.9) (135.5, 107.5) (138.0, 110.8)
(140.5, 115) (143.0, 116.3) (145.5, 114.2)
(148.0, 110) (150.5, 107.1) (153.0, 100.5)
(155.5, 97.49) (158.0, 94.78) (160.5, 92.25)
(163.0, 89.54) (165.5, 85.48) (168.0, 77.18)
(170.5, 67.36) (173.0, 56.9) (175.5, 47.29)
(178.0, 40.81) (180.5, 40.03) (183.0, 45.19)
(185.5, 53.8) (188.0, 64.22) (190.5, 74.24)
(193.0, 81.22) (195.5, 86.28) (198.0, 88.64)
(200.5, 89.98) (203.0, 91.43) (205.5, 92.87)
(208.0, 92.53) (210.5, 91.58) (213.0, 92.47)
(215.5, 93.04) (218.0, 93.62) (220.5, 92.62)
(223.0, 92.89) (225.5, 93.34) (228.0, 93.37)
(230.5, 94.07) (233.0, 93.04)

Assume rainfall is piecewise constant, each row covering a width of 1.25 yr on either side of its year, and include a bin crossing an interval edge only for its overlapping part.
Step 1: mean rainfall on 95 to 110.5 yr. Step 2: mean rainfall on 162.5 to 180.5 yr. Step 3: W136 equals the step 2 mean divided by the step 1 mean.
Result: 0.7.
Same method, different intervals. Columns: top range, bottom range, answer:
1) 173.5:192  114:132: 0.55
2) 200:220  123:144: 0.88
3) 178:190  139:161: 0.48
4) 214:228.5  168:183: 1.78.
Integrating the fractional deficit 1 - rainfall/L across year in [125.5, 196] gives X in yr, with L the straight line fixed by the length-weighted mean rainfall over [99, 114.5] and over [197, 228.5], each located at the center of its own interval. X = 6.7 yr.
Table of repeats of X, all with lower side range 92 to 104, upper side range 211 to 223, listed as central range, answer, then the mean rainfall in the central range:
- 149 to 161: -0.68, 99.1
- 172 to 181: 4.52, 46.5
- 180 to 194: 4.93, 60.5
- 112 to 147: -3.09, 102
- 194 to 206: 0.47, 89.5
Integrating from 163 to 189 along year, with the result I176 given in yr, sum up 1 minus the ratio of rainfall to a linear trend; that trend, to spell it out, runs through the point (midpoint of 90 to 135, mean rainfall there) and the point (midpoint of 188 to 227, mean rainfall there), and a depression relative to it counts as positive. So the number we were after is 9.1 yr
